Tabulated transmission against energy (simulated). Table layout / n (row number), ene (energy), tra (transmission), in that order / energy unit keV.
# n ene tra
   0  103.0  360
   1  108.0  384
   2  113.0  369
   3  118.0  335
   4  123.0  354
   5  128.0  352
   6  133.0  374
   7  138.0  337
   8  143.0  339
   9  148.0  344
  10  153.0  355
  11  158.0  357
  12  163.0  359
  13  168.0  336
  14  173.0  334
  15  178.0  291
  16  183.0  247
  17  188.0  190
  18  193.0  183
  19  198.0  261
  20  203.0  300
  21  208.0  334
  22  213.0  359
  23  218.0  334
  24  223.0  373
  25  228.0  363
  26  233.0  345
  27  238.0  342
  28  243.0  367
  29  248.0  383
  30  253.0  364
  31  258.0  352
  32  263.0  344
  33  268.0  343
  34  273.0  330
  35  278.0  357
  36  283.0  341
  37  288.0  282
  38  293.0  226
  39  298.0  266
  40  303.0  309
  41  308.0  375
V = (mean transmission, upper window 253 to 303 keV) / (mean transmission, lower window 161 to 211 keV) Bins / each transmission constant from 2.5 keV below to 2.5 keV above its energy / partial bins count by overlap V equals 1.12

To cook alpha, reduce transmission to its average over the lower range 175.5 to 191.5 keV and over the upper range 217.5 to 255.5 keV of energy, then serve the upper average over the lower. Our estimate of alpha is 1.5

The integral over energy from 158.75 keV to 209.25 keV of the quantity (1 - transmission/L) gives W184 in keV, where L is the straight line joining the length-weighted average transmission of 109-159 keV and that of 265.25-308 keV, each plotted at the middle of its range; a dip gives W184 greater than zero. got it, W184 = 8.1 keV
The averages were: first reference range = 352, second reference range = 311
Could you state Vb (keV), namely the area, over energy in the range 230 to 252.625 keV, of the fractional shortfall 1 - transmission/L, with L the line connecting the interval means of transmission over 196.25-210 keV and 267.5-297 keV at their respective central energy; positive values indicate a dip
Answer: -4.2 keV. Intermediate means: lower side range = 299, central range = 360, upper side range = 309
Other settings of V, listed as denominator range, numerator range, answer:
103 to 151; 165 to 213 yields 0.79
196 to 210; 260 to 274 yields 1.14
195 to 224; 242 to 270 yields 1.11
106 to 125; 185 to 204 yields 0.63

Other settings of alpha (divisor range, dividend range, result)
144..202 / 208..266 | 1.20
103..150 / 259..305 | 0.88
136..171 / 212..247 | 1.03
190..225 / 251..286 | 1.14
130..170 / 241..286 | 1.01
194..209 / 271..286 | 1.20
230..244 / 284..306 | 0.79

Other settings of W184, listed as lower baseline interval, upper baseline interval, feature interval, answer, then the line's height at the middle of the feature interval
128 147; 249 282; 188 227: 5.4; 350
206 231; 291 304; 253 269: -2.3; 305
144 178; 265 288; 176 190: 4.1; 342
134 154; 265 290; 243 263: -1.8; 334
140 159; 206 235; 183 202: 6.9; 350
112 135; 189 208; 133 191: -2.5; 304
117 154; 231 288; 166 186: 2.9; 349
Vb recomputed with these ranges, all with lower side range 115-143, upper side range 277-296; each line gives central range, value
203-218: -0.69 keV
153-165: -0.63 keV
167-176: 0.08 keV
